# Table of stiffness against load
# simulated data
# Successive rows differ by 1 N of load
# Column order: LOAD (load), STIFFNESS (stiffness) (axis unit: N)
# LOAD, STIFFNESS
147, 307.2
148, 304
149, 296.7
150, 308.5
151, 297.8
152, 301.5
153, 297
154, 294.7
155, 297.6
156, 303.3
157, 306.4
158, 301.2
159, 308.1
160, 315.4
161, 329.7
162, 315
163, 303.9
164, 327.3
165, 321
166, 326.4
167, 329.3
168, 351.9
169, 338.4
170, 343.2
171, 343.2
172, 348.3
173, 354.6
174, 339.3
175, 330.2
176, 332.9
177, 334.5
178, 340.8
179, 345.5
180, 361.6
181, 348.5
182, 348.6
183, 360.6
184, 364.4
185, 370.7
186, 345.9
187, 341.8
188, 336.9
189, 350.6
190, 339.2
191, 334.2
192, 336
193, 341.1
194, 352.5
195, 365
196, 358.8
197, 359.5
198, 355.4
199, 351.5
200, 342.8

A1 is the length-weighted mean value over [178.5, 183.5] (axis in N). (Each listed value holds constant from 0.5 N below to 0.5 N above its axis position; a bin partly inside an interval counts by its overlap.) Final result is 353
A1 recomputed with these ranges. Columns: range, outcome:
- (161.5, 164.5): 315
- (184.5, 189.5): 349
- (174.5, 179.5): 337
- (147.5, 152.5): 302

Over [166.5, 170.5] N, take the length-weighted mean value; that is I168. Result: 341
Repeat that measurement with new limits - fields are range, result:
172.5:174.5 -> 347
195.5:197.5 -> 359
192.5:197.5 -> 355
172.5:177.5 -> 338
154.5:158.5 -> 302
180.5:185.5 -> 359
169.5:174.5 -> 346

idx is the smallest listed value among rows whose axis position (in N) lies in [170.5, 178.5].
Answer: 330.2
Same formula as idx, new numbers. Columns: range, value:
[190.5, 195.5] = 334.2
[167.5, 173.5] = 338.4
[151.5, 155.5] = 294.7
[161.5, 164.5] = 303.9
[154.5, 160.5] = 297.6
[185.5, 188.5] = 336.9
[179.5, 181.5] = 348.5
